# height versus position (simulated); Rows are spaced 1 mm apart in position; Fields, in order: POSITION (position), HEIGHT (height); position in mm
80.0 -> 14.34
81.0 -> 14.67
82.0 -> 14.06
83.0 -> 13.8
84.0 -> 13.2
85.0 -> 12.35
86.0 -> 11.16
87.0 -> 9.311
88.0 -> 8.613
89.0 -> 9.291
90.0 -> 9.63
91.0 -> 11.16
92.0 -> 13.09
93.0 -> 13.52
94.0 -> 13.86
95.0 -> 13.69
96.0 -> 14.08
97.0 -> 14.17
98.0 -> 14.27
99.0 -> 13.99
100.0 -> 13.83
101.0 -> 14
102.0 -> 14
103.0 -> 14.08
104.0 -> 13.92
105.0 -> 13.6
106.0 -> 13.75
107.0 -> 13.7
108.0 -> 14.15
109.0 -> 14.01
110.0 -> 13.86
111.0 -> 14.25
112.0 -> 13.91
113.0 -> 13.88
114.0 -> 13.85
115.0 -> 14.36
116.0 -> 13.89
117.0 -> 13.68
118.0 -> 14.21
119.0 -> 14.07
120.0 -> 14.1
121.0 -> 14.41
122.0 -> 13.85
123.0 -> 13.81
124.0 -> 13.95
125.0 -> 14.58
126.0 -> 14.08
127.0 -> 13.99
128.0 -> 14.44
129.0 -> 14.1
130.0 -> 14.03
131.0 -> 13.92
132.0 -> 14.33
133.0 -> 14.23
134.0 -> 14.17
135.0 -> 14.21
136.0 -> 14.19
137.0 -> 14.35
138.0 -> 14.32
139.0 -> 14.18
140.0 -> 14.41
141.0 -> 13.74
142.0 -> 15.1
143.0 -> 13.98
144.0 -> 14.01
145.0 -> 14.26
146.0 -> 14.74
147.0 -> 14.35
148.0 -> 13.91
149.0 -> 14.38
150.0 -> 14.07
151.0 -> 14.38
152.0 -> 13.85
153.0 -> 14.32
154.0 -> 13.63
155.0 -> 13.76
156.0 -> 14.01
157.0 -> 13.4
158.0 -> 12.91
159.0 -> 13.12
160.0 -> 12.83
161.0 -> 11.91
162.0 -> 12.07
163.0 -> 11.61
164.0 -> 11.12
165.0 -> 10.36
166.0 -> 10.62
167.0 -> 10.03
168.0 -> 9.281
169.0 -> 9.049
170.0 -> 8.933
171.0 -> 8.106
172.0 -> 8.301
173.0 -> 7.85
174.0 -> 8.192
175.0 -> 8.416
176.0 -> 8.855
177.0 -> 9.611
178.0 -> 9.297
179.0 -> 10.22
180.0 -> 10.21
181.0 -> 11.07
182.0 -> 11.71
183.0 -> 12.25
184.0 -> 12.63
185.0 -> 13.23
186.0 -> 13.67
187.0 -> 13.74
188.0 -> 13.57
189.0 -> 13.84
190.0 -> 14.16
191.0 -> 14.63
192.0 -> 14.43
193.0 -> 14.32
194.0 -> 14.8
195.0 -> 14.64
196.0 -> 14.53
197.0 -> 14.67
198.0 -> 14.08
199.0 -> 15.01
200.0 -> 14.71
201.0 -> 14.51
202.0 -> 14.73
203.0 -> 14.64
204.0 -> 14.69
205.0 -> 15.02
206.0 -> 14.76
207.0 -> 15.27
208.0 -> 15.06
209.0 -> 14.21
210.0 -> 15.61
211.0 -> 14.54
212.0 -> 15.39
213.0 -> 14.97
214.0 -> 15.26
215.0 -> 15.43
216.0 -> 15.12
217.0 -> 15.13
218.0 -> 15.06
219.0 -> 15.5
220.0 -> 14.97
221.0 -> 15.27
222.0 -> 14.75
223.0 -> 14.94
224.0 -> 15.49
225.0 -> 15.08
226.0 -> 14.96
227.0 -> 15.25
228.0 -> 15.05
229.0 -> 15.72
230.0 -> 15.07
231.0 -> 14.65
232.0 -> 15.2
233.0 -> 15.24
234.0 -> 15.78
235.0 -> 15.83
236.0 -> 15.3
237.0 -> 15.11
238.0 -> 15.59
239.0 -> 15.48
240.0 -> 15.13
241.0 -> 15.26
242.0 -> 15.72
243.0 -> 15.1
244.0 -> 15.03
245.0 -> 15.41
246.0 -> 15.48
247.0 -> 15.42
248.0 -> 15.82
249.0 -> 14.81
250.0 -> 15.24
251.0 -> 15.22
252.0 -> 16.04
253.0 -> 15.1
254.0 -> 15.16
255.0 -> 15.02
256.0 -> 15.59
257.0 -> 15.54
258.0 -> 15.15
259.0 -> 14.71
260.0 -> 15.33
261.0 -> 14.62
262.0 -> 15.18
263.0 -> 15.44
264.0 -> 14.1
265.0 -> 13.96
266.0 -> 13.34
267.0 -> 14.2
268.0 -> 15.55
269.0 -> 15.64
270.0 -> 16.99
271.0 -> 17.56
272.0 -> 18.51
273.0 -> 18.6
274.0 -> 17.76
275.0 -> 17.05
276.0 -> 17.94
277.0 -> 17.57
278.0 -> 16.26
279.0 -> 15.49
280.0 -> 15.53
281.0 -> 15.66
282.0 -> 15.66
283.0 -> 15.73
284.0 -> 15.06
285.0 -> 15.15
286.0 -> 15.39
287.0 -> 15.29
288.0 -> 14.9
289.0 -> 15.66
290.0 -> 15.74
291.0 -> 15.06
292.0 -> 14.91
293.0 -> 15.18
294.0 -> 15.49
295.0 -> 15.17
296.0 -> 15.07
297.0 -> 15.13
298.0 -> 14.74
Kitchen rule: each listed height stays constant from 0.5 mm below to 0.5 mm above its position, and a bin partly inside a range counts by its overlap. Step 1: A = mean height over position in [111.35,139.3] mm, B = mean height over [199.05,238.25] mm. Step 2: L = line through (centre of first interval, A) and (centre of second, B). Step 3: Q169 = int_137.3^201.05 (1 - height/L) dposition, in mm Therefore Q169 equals 8.7 mm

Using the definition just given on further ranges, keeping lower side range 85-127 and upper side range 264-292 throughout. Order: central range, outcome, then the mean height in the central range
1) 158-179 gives 6.21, 10.1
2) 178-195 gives 1.86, 13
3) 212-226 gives -0.11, 15.2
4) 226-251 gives 0.03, 15.3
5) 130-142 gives -0.36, 14.2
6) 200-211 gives 0.01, 14.8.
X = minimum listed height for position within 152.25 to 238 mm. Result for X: 7.85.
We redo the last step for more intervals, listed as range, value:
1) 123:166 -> 10.36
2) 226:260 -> 14.65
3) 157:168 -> 9.281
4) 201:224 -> 14.21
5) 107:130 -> 13.68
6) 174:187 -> 8.192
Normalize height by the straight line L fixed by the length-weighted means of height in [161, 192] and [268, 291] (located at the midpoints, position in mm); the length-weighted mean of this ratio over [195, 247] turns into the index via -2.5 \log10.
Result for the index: -0.14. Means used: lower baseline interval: 11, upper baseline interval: 16.3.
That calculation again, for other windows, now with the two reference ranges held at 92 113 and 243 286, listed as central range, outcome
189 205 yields 0.03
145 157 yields 0.03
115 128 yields 0.00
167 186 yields 0.43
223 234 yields 0.01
